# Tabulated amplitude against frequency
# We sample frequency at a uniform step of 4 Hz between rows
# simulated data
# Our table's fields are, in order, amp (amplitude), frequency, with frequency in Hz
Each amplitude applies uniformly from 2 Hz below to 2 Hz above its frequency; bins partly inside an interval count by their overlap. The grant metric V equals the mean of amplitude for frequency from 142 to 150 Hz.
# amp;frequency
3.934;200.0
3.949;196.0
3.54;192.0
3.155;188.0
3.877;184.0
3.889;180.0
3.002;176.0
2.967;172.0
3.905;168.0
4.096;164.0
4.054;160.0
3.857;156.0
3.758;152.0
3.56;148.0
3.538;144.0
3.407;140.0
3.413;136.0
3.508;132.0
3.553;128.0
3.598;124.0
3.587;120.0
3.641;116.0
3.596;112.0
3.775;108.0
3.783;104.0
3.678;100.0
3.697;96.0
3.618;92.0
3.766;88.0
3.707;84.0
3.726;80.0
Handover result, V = 3.55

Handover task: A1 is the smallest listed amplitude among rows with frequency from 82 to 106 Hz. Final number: 3.618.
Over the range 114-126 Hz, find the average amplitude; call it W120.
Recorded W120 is 3.61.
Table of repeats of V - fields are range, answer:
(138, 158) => 3.62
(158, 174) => 3.76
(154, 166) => 4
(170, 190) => 3.38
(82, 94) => 3.7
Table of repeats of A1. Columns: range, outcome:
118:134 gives 3.508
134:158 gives 3.407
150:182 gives 2.967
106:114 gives 3.596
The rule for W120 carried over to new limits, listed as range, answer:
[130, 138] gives 3.46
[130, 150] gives 3.49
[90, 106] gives 3.69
